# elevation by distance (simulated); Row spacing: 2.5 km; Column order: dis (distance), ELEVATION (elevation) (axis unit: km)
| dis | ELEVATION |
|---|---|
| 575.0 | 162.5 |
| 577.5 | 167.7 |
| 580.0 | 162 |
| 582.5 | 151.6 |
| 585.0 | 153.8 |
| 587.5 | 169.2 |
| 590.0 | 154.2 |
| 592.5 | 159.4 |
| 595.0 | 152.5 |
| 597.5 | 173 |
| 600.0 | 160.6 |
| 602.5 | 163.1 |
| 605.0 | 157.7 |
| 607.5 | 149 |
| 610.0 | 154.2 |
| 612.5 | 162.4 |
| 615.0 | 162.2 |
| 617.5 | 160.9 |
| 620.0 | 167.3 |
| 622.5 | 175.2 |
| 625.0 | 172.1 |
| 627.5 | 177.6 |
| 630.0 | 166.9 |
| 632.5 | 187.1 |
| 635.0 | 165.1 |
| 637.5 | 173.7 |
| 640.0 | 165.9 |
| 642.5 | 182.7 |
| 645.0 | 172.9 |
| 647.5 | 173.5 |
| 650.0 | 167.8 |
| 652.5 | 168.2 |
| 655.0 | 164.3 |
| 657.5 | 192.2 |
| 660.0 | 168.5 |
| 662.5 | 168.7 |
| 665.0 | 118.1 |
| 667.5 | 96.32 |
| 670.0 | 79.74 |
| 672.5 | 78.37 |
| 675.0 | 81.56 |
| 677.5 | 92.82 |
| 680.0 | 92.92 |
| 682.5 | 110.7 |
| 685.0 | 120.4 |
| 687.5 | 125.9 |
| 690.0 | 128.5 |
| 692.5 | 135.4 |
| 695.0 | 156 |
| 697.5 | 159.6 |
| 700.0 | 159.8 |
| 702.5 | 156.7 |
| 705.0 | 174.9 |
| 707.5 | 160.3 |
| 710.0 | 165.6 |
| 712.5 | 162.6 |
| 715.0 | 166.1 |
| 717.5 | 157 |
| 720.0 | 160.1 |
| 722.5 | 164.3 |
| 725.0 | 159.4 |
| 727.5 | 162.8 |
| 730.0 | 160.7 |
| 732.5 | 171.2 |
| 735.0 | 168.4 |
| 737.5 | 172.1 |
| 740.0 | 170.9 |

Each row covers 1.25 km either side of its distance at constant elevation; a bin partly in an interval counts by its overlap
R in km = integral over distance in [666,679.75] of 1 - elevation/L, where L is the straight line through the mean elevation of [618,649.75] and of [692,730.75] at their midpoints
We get 6.6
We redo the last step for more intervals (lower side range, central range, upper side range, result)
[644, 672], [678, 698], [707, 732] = 3.8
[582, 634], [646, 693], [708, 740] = 9.8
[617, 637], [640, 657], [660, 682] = -4.0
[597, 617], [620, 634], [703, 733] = -1.3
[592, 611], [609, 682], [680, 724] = 1.9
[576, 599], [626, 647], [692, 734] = -1.7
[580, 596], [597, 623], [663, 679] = -3.9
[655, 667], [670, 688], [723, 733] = 6.9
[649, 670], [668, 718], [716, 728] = 7.8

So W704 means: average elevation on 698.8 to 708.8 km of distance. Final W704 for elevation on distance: 163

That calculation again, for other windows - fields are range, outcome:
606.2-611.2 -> 152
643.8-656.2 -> 169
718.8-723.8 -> 162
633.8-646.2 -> 172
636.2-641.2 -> 170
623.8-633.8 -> 176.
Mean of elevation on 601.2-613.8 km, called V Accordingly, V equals 157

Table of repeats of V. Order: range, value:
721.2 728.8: 162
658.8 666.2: 152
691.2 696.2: 145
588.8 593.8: 157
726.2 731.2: 162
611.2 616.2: 162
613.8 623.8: 166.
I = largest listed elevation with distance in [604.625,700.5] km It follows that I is 192.2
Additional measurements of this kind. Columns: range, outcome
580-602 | 173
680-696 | 156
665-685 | 120.4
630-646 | 187.1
